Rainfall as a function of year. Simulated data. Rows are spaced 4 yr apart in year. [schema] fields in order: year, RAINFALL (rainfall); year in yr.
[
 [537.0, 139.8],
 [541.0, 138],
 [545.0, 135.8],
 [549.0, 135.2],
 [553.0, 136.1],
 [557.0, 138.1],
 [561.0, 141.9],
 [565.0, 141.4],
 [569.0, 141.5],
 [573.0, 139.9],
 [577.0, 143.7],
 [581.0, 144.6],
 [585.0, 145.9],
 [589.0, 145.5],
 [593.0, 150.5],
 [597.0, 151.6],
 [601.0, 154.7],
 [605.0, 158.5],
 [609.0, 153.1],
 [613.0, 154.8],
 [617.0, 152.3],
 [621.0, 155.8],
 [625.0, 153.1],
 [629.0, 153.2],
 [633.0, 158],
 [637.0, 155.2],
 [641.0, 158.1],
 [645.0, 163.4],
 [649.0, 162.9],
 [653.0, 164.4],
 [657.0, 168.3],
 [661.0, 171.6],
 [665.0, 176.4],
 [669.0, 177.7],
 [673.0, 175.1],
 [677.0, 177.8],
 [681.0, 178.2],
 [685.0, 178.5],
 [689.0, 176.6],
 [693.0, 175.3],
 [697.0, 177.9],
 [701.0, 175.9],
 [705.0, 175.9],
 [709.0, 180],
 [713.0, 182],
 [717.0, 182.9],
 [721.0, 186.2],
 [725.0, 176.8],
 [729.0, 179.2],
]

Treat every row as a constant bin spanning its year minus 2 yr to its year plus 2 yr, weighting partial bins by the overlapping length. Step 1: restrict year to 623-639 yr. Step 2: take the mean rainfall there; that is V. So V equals 155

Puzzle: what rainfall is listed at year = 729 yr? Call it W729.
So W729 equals 179.2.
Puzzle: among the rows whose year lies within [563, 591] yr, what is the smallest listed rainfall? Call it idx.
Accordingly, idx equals 139.9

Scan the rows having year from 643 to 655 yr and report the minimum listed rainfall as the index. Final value 162.9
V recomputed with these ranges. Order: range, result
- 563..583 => 142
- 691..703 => 176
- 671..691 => 177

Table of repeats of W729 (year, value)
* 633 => 158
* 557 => 138.1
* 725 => 176.8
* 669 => 177.7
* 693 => 175.3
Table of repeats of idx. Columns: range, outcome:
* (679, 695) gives 175.3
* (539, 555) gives 135.2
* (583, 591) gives 145.5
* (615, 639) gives 152.3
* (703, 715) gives 175.9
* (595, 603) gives 151.6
